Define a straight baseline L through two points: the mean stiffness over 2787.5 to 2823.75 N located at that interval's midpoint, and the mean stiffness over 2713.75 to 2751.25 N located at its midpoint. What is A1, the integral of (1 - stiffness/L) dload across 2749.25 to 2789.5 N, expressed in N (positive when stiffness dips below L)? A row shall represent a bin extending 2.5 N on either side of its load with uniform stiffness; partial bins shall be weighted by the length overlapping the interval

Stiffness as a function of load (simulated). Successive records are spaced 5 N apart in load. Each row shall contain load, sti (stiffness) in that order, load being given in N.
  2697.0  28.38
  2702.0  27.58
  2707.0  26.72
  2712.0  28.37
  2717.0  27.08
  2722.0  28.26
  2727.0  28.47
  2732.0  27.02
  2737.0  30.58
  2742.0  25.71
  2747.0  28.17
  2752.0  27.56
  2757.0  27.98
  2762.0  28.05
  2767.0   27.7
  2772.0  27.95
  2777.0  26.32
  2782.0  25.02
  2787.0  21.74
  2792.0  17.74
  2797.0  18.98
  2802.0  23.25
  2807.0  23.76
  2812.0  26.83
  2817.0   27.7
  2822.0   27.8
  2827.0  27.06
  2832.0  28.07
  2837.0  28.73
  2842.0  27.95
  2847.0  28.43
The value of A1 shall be -1.3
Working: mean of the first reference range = 27.9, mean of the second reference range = 23.5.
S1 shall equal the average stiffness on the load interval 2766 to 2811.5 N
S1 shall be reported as 23.6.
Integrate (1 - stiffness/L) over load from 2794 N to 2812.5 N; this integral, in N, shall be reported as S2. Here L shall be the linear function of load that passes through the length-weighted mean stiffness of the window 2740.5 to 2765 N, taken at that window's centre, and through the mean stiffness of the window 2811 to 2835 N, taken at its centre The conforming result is 3.3 N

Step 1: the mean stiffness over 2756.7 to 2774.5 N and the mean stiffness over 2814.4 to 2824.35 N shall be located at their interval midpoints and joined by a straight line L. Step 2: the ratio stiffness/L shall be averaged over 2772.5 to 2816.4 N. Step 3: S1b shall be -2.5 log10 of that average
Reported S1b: 0.188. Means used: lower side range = 27.9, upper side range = 27.7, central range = 23.4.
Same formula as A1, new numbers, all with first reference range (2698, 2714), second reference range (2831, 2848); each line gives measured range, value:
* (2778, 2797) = 4.39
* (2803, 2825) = 1.45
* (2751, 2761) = 0.01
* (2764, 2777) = 0.19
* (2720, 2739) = -0.55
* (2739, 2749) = 0.27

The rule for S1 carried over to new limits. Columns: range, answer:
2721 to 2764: 28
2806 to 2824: 26.7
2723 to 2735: 27.9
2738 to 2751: 27.4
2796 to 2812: 23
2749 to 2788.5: 26.7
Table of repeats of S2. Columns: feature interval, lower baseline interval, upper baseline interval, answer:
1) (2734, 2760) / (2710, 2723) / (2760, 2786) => -0.7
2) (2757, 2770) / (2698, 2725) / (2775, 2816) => -1.6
